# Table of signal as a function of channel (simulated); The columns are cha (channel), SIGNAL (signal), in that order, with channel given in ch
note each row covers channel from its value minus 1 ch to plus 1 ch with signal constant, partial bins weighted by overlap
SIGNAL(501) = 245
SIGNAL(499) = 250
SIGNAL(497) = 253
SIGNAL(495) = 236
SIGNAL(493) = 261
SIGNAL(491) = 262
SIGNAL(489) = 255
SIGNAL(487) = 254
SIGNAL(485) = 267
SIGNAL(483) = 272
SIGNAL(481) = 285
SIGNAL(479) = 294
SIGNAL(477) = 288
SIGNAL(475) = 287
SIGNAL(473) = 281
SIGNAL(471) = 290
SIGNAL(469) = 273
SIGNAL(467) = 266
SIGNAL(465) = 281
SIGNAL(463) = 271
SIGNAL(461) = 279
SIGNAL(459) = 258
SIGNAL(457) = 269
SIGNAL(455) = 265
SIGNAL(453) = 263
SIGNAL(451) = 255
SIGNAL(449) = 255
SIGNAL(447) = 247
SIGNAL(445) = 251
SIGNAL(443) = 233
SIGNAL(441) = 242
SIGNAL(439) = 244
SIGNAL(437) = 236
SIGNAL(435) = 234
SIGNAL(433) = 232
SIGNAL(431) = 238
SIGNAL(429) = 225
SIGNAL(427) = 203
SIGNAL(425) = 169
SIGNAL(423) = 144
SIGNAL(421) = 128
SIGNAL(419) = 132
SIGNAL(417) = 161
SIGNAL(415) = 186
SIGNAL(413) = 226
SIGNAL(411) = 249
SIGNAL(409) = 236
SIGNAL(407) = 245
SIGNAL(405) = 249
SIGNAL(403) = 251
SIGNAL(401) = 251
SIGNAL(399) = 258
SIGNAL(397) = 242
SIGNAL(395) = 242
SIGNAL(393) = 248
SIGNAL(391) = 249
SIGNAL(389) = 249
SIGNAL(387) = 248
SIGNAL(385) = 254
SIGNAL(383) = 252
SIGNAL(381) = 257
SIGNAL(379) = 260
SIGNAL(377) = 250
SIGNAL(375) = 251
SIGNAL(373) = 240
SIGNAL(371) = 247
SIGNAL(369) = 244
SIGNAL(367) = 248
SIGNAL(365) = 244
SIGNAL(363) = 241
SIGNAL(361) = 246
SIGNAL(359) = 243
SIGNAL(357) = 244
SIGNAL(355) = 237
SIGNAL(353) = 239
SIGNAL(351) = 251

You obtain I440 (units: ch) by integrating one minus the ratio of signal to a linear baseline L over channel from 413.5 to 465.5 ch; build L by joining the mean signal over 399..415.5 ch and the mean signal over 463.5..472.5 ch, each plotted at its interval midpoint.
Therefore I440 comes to 6.9 ch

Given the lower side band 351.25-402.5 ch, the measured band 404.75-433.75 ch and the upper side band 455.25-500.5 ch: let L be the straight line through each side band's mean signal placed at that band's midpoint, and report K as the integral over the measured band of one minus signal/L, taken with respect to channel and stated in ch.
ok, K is 6.38 ch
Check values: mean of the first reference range 247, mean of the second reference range 269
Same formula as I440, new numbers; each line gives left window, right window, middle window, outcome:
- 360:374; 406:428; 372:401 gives -3.6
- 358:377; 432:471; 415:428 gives 4.8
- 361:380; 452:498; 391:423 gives 4.5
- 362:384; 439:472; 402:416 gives 1.1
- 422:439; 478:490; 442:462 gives -1.8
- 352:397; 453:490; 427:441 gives 1.6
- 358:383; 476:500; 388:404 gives 0.2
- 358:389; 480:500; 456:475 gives -1.3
